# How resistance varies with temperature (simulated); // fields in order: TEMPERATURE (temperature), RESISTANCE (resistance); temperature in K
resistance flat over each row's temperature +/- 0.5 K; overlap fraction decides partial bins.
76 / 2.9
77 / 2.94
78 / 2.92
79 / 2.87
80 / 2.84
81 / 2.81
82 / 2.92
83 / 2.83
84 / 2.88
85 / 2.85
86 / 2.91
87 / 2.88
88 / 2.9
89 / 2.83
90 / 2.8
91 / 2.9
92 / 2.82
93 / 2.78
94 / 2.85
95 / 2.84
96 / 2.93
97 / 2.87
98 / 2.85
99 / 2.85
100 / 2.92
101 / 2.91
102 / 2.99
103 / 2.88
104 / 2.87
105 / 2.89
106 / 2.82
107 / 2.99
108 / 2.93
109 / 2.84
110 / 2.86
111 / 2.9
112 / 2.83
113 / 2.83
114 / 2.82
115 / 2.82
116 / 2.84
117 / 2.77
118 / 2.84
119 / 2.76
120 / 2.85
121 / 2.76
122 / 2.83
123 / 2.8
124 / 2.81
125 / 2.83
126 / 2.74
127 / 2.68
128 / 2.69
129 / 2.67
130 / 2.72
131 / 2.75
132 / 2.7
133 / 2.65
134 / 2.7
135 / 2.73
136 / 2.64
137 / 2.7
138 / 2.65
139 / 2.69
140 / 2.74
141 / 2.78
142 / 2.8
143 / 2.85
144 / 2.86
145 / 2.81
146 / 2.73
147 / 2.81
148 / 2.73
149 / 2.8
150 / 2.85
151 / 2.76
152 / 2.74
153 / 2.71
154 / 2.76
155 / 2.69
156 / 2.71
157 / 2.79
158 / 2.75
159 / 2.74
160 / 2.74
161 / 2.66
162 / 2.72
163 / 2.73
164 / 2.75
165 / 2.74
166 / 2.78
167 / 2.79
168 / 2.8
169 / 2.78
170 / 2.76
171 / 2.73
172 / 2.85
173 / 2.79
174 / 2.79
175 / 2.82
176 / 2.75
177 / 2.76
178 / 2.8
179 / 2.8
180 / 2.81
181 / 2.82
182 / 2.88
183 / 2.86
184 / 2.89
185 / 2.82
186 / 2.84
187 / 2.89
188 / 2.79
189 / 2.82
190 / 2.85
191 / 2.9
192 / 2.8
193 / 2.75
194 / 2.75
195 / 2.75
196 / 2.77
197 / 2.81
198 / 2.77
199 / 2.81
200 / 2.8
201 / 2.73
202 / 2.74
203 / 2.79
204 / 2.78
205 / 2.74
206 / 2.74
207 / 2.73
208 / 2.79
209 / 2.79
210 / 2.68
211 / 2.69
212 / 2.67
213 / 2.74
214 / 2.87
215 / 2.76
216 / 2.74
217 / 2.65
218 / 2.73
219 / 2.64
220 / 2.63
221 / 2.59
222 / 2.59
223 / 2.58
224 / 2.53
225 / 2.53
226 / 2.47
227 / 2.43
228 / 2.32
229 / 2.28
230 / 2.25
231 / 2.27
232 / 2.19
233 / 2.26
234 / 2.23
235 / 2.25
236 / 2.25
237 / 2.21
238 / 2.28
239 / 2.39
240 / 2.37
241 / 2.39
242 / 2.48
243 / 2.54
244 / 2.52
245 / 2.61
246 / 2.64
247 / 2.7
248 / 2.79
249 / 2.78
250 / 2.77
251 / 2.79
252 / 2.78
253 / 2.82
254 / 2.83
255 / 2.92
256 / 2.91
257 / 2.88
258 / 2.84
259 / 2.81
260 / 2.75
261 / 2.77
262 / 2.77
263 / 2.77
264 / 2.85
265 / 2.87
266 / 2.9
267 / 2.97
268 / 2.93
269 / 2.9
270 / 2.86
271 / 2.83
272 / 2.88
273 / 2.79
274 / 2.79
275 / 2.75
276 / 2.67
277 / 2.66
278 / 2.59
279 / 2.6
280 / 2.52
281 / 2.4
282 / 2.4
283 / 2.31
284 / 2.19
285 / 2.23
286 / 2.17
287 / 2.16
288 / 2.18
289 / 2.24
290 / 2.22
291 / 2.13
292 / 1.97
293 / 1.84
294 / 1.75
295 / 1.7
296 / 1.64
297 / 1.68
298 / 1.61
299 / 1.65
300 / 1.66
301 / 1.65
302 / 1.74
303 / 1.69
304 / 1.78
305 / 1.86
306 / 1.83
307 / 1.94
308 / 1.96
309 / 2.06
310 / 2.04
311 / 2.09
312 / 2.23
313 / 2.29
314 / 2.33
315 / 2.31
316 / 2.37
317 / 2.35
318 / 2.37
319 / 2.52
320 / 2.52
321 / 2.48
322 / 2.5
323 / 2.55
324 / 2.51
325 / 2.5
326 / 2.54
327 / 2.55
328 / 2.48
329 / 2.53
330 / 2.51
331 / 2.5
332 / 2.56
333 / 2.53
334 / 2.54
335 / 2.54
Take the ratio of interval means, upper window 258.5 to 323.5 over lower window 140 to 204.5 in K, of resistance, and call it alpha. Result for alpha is 0.83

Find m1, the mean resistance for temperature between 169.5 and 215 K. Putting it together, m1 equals 2.79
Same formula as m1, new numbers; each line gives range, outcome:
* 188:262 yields 2.64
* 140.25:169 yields 2.76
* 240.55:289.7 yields 2.66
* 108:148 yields 2.77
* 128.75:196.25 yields 2.77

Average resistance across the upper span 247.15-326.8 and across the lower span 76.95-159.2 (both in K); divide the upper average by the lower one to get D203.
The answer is 0.85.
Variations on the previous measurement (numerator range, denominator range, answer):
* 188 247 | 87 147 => 0.93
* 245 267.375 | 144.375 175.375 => 1.02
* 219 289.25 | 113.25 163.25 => 0.94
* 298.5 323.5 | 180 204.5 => 0.75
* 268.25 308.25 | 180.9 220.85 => 0.79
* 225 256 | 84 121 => 0.87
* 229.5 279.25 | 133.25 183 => 0.96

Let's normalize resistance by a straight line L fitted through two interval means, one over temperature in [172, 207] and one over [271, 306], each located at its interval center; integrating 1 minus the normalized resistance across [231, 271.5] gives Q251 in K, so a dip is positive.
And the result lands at -4.5 K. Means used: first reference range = 2.8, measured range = 2.66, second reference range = 2.16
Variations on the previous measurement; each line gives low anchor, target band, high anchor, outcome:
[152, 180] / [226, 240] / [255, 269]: 2.66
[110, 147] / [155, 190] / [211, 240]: -2.00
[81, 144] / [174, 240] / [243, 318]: -1.82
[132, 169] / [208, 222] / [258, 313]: -0.93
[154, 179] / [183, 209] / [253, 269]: -0.06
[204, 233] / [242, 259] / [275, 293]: -1.99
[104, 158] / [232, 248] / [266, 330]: 0.27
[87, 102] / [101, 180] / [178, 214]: 1.41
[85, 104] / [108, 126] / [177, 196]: 0.23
